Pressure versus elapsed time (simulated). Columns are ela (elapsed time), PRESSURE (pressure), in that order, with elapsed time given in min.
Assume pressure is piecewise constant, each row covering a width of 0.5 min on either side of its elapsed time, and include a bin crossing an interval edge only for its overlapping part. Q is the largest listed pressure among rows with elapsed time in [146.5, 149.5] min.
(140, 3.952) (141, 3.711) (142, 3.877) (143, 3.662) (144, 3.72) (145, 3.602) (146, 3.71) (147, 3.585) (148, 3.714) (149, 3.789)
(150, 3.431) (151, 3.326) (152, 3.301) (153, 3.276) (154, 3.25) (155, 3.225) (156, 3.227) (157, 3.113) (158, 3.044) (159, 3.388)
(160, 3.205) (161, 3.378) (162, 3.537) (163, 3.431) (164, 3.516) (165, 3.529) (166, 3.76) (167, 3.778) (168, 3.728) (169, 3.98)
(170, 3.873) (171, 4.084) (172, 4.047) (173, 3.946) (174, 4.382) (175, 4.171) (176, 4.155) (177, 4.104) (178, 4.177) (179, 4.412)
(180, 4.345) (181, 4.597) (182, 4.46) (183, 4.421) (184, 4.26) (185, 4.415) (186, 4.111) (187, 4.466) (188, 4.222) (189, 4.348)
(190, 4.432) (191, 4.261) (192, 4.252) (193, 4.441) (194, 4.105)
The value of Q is 3.789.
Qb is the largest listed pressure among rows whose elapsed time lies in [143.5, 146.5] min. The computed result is 3.72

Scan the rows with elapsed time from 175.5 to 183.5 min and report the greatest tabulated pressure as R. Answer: 4.597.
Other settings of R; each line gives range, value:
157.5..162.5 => 3.537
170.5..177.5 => 4.382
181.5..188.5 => 4.466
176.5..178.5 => 4.177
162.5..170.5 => 3.98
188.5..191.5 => 4.432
